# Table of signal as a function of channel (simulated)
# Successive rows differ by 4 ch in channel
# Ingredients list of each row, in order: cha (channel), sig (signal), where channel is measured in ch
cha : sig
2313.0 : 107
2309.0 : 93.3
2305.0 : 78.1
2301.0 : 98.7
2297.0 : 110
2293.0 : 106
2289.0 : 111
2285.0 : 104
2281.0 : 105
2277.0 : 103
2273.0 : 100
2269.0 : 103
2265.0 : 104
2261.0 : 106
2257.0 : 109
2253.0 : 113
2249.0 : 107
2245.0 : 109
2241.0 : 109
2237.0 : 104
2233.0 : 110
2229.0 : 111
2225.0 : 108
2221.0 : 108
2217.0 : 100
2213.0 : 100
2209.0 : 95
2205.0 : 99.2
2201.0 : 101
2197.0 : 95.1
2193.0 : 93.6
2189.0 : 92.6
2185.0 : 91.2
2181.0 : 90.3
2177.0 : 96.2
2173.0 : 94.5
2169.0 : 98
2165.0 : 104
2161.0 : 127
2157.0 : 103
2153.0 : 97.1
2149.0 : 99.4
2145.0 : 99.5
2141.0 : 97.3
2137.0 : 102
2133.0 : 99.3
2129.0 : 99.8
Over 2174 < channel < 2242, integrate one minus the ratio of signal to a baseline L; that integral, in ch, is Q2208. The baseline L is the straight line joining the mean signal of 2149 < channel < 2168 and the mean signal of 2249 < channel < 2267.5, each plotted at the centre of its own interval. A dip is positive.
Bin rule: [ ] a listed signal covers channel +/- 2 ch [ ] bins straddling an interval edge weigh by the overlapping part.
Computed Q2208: 4.5 ch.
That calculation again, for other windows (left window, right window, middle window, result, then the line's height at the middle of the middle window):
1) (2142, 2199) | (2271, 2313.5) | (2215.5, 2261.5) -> -3.6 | 100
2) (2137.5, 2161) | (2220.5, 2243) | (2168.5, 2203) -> 3.3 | 105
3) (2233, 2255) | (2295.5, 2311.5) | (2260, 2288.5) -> -0.6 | 102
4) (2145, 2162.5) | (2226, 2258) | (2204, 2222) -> 1.3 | 108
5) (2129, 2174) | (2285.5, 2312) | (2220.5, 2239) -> -1.3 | 101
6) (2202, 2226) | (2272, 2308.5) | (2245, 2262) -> -1.3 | 101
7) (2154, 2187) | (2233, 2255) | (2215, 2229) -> 0.0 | 106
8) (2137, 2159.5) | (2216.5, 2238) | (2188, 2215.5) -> 2.2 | 105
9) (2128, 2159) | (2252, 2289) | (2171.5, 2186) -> 1.2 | 101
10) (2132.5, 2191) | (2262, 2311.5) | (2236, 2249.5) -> -0.9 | 101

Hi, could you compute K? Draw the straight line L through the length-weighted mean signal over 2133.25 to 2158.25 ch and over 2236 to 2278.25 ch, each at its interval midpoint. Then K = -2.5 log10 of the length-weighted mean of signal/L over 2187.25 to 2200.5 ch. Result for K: 0.09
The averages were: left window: 99.6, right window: 106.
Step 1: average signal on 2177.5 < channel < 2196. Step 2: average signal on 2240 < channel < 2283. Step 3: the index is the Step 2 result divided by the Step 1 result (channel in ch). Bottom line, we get 1.15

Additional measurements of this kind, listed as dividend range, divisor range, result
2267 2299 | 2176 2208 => 1.11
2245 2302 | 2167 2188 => 1.13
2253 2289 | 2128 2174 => 1.03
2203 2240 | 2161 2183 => 1.05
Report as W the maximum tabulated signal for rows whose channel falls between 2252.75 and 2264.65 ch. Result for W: 113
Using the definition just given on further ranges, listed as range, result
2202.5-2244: 111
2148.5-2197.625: 127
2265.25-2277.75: 103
